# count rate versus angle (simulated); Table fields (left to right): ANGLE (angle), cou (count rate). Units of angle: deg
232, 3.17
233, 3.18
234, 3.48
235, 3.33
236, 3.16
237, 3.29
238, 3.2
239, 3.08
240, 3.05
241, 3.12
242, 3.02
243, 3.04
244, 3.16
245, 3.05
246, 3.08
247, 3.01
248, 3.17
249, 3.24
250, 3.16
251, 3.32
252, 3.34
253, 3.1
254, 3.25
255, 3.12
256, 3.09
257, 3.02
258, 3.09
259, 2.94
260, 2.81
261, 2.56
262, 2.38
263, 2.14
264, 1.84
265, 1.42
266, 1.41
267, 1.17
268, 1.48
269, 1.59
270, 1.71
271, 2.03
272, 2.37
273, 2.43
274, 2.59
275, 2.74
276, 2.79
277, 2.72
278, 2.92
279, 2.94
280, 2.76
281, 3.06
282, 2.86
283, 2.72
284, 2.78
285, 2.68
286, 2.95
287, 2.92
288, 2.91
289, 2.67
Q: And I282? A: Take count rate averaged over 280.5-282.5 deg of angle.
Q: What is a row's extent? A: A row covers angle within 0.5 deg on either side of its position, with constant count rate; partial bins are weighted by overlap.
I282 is 2.96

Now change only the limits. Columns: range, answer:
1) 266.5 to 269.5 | 1.41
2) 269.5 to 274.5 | 2.23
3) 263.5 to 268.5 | 1.46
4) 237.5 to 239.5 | 3.14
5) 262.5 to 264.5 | 1.99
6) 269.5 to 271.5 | 1.87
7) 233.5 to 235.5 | 3.41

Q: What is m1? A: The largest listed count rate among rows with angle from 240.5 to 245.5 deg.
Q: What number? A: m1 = 3.16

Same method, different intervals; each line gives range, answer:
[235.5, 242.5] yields 3.29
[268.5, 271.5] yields 2.03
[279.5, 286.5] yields 3.06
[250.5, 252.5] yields 3.34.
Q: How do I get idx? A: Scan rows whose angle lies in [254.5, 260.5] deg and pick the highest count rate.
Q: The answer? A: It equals 3.12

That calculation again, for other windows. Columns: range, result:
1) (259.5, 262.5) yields 2.81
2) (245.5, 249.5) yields 3.24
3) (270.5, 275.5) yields 2.74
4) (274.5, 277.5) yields 2.79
